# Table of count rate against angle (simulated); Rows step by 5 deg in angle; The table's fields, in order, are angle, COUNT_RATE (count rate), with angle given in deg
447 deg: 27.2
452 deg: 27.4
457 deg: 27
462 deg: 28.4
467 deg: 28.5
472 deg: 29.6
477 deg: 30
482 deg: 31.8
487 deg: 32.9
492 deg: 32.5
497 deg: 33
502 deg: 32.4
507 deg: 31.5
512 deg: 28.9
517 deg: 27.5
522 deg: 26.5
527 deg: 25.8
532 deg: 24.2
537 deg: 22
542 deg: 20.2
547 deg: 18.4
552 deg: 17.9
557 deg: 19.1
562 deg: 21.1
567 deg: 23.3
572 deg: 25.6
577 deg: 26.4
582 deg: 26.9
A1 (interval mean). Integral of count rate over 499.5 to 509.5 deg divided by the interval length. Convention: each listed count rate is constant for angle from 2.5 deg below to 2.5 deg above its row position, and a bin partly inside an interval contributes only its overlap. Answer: 31.9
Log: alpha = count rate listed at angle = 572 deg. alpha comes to 25.6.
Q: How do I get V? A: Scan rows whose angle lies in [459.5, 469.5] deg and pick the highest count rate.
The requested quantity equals 28.5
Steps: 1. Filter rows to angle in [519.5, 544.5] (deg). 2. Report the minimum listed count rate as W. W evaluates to 20.2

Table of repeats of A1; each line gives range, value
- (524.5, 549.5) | 22.1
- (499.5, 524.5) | 29.4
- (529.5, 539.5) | 23.1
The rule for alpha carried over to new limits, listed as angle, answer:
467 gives 28.5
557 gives 19.1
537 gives 22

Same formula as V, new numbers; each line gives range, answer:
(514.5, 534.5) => 27.5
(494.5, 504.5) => 33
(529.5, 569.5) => 24.2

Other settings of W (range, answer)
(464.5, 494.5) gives 28.5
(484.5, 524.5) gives 26.5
